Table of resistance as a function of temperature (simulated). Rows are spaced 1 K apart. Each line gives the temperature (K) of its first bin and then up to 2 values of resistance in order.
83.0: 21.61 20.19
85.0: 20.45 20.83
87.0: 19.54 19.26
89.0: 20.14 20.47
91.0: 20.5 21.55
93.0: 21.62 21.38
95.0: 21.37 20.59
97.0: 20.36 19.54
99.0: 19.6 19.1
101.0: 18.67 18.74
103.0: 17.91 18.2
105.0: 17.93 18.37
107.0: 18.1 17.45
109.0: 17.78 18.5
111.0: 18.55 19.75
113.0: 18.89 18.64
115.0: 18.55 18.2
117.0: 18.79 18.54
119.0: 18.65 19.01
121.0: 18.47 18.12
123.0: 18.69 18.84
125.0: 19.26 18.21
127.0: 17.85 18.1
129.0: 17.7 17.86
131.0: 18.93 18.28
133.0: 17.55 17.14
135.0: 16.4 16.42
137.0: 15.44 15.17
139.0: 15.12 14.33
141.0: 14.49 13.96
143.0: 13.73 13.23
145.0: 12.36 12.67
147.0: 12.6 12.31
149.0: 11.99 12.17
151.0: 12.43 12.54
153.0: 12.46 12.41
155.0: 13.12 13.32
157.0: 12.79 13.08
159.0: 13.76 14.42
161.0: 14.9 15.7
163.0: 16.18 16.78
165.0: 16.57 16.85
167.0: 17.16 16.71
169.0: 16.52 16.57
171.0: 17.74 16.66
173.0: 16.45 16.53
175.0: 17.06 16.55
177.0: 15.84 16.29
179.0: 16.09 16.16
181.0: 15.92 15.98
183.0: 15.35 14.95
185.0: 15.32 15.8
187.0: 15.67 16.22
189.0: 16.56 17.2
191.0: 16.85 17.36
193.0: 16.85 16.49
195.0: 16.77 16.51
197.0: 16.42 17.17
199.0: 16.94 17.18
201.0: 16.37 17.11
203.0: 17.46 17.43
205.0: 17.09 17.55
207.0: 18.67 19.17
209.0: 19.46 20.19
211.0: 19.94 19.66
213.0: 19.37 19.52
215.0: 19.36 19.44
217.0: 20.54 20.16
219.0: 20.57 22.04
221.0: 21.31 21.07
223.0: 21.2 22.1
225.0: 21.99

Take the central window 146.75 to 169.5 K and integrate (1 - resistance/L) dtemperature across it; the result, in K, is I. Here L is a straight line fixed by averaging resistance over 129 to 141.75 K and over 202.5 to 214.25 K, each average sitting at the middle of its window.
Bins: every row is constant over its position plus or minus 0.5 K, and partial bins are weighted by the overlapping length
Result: 3.9 K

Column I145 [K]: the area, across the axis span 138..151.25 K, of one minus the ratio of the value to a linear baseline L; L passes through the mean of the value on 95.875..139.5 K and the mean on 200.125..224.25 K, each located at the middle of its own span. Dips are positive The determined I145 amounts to 3.8 K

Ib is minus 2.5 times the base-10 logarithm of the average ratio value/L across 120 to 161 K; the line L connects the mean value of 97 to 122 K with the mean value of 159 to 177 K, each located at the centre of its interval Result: 0.15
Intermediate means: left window 18.6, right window 16.3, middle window 15.2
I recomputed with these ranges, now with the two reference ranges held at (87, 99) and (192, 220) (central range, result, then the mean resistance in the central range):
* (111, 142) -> 3.5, 17.7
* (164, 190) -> 3.5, 16.3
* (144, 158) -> 4.9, 12.6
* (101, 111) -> 1.0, 18.2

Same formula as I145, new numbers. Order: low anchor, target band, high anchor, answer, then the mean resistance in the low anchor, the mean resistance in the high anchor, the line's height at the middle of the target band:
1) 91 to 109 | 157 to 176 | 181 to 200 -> 1.3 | 19.4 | 16.4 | 17.2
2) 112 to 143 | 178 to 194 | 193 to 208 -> 1.0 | 17.5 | 17.1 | 17.2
